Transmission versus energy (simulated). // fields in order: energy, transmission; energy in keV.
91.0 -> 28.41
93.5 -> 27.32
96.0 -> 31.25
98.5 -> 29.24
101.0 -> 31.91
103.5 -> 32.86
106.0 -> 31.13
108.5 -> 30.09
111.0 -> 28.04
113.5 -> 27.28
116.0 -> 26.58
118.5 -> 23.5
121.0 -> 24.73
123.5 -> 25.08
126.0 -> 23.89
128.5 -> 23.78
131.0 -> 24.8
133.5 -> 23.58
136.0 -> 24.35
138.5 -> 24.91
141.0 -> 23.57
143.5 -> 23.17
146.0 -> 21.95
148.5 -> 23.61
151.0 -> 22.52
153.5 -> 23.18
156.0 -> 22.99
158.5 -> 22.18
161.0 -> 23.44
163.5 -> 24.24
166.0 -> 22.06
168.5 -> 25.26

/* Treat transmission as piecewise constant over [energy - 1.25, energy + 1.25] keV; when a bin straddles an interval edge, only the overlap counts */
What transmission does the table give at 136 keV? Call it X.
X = 24.35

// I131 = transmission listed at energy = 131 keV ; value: 24.8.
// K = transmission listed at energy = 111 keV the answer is 28.04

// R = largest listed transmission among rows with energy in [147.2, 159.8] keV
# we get 23.61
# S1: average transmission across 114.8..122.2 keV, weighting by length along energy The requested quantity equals 24.9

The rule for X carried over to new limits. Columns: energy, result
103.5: 32.86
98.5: 29.24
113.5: 27.28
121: 24.73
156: 22.99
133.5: 23.58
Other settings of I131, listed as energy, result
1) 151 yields 22.52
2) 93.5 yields 27.32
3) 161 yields 23.44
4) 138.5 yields 24.91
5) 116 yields 26.58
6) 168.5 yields 25.26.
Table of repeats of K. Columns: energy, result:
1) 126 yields 23.89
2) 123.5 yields 25.08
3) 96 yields 31.25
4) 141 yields 23.57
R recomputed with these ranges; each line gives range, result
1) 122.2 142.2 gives 25.08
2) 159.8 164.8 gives 24.24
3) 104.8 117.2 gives 31.13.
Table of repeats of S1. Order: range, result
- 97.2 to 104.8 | 31.3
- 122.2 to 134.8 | 24.2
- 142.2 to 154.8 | 22.9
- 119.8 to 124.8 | 24.9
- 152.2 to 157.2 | 23.1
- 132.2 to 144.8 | 23.9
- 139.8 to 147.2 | 22.9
